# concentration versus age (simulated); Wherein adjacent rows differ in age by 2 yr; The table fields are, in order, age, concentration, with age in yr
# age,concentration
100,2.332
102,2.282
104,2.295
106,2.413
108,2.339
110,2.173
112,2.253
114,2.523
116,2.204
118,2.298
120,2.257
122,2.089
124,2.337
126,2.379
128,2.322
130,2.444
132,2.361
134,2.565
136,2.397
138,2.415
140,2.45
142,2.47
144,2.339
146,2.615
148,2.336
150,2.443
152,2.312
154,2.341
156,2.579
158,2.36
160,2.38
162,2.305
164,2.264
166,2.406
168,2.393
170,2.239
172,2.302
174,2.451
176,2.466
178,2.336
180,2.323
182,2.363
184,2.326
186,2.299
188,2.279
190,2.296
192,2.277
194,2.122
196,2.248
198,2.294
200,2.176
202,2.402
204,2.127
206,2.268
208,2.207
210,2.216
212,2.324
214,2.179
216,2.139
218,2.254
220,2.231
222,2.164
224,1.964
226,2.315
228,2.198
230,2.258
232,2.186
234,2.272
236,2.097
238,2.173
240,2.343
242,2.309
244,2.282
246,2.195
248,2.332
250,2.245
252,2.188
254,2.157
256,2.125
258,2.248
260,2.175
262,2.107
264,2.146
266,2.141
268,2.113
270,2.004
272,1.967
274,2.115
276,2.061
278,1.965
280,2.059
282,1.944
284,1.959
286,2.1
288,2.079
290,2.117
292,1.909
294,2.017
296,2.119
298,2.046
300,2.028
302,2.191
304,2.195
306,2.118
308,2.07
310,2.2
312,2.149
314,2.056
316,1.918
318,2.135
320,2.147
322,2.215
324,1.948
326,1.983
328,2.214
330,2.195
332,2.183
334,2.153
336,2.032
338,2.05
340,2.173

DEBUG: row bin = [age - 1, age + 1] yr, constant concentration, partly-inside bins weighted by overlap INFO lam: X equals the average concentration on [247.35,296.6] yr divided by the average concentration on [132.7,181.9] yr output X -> 0.9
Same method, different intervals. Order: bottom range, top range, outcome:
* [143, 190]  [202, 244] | 0.94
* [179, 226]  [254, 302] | 0.92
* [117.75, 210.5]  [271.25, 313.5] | 0.88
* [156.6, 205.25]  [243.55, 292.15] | 0.91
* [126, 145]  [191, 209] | 0.93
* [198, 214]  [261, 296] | 0.91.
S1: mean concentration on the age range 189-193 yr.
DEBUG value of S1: 2.29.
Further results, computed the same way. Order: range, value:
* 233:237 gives 2.18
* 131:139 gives 2.43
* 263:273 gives 2.07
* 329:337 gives 2.14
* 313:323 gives 2.09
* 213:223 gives 2.19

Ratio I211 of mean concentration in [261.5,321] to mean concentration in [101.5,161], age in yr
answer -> 0.88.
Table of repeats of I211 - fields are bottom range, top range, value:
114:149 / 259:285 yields 0.87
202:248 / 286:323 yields 0.94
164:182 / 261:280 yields 0.88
